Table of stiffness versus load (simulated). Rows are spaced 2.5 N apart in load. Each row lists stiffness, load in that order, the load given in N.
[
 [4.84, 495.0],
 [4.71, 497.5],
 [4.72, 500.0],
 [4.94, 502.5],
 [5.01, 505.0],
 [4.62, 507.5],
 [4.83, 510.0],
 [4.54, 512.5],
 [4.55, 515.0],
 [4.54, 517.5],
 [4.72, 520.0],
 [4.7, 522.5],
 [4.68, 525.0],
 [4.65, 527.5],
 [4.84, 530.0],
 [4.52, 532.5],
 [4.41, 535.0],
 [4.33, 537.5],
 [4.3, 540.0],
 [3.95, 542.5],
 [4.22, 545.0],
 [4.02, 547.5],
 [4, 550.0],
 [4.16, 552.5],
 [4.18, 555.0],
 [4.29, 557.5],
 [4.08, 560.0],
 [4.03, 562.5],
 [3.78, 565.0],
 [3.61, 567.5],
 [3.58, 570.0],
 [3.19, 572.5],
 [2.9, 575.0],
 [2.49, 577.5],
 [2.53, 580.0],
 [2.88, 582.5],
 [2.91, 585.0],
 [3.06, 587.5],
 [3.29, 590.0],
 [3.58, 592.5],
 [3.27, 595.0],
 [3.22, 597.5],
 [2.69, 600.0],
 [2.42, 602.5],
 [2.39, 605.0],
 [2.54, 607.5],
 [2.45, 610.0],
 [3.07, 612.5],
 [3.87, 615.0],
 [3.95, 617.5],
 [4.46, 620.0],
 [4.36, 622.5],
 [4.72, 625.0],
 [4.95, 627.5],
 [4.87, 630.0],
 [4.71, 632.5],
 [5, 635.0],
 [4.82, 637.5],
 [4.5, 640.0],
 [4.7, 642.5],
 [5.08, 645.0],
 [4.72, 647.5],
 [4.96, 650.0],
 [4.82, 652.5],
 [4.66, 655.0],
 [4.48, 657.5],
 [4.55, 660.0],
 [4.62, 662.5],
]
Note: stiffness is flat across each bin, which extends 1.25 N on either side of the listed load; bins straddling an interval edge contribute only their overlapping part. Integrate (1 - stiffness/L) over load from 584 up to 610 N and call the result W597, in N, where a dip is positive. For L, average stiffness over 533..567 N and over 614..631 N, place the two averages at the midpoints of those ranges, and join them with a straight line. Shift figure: 8.5 N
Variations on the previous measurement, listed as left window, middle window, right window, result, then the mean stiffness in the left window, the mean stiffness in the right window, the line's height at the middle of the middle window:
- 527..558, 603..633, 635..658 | 5.4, 4.29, 4.77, 4.64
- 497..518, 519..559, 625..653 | 3.2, 4.72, 4.83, 4.75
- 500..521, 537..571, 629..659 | 5.0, 4.72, 4.77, 4.74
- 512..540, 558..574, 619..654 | 3.2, 4.58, 4.76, 4.64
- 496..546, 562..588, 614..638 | 8.1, 4.59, 4.57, 4.58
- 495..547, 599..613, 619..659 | 6.4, 4.59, 4.74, 4.7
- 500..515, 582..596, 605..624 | 2.2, 4.76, 3.47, 3.78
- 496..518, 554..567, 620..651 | 1.9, 4.73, 4.77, 4.74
